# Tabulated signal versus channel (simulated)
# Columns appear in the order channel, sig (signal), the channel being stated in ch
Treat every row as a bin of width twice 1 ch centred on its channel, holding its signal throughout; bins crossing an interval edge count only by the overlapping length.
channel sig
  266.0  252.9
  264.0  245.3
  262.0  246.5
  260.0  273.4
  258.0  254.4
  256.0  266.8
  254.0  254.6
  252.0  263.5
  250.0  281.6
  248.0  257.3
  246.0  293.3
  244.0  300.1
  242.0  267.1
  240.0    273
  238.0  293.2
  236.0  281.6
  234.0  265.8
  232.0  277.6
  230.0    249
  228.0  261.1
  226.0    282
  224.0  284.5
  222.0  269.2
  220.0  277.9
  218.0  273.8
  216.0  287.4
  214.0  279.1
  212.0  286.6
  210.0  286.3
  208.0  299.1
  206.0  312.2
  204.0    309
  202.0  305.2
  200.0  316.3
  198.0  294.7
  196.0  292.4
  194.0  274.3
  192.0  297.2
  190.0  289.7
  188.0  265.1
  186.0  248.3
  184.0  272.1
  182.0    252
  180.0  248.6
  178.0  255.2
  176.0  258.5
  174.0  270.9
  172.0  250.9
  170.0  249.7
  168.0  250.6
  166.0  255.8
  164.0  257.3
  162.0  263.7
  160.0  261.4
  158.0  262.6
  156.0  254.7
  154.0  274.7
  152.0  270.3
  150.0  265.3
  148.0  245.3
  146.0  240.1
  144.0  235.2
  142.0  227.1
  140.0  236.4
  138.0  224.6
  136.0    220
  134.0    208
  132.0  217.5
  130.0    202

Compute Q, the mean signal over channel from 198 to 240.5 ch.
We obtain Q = 285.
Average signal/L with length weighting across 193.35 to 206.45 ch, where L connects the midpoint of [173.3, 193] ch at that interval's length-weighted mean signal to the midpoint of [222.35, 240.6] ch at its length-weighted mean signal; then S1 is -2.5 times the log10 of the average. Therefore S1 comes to -0.12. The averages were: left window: 266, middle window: 301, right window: 274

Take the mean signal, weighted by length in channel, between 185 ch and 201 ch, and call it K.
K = 285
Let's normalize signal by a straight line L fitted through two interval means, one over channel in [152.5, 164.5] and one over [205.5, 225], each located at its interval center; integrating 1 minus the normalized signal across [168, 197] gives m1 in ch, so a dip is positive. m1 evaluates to 0.73 ch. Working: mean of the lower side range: 263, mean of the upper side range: 285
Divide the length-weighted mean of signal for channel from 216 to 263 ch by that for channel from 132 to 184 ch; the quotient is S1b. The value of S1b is 1.1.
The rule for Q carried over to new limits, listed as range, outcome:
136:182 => 252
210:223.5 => 280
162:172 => 254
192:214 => 297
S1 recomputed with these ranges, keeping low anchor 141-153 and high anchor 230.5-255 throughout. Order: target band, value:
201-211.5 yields -0.14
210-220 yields -0.06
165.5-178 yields -0.01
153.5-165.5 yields -0.05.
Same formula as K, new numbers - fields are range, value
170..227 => 279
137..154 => 245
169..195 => 264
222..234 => 270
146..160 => 261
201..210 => 304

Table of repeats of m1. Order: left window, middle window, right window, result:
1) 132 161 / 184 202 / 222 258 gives -1.87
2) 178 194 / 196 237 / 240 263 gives -2.60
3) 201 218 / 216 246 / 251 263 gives 0.23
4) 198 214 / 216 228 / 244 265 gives 0.49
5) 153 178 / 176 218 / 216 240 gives -2.47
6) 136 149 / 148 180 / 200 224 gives -1.07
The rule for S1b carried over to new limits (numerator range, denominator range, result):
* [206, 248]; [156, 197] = 1.06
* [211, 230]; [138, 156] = 1.11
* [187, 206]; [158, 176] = 1.14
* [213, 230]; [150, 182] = 1.06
